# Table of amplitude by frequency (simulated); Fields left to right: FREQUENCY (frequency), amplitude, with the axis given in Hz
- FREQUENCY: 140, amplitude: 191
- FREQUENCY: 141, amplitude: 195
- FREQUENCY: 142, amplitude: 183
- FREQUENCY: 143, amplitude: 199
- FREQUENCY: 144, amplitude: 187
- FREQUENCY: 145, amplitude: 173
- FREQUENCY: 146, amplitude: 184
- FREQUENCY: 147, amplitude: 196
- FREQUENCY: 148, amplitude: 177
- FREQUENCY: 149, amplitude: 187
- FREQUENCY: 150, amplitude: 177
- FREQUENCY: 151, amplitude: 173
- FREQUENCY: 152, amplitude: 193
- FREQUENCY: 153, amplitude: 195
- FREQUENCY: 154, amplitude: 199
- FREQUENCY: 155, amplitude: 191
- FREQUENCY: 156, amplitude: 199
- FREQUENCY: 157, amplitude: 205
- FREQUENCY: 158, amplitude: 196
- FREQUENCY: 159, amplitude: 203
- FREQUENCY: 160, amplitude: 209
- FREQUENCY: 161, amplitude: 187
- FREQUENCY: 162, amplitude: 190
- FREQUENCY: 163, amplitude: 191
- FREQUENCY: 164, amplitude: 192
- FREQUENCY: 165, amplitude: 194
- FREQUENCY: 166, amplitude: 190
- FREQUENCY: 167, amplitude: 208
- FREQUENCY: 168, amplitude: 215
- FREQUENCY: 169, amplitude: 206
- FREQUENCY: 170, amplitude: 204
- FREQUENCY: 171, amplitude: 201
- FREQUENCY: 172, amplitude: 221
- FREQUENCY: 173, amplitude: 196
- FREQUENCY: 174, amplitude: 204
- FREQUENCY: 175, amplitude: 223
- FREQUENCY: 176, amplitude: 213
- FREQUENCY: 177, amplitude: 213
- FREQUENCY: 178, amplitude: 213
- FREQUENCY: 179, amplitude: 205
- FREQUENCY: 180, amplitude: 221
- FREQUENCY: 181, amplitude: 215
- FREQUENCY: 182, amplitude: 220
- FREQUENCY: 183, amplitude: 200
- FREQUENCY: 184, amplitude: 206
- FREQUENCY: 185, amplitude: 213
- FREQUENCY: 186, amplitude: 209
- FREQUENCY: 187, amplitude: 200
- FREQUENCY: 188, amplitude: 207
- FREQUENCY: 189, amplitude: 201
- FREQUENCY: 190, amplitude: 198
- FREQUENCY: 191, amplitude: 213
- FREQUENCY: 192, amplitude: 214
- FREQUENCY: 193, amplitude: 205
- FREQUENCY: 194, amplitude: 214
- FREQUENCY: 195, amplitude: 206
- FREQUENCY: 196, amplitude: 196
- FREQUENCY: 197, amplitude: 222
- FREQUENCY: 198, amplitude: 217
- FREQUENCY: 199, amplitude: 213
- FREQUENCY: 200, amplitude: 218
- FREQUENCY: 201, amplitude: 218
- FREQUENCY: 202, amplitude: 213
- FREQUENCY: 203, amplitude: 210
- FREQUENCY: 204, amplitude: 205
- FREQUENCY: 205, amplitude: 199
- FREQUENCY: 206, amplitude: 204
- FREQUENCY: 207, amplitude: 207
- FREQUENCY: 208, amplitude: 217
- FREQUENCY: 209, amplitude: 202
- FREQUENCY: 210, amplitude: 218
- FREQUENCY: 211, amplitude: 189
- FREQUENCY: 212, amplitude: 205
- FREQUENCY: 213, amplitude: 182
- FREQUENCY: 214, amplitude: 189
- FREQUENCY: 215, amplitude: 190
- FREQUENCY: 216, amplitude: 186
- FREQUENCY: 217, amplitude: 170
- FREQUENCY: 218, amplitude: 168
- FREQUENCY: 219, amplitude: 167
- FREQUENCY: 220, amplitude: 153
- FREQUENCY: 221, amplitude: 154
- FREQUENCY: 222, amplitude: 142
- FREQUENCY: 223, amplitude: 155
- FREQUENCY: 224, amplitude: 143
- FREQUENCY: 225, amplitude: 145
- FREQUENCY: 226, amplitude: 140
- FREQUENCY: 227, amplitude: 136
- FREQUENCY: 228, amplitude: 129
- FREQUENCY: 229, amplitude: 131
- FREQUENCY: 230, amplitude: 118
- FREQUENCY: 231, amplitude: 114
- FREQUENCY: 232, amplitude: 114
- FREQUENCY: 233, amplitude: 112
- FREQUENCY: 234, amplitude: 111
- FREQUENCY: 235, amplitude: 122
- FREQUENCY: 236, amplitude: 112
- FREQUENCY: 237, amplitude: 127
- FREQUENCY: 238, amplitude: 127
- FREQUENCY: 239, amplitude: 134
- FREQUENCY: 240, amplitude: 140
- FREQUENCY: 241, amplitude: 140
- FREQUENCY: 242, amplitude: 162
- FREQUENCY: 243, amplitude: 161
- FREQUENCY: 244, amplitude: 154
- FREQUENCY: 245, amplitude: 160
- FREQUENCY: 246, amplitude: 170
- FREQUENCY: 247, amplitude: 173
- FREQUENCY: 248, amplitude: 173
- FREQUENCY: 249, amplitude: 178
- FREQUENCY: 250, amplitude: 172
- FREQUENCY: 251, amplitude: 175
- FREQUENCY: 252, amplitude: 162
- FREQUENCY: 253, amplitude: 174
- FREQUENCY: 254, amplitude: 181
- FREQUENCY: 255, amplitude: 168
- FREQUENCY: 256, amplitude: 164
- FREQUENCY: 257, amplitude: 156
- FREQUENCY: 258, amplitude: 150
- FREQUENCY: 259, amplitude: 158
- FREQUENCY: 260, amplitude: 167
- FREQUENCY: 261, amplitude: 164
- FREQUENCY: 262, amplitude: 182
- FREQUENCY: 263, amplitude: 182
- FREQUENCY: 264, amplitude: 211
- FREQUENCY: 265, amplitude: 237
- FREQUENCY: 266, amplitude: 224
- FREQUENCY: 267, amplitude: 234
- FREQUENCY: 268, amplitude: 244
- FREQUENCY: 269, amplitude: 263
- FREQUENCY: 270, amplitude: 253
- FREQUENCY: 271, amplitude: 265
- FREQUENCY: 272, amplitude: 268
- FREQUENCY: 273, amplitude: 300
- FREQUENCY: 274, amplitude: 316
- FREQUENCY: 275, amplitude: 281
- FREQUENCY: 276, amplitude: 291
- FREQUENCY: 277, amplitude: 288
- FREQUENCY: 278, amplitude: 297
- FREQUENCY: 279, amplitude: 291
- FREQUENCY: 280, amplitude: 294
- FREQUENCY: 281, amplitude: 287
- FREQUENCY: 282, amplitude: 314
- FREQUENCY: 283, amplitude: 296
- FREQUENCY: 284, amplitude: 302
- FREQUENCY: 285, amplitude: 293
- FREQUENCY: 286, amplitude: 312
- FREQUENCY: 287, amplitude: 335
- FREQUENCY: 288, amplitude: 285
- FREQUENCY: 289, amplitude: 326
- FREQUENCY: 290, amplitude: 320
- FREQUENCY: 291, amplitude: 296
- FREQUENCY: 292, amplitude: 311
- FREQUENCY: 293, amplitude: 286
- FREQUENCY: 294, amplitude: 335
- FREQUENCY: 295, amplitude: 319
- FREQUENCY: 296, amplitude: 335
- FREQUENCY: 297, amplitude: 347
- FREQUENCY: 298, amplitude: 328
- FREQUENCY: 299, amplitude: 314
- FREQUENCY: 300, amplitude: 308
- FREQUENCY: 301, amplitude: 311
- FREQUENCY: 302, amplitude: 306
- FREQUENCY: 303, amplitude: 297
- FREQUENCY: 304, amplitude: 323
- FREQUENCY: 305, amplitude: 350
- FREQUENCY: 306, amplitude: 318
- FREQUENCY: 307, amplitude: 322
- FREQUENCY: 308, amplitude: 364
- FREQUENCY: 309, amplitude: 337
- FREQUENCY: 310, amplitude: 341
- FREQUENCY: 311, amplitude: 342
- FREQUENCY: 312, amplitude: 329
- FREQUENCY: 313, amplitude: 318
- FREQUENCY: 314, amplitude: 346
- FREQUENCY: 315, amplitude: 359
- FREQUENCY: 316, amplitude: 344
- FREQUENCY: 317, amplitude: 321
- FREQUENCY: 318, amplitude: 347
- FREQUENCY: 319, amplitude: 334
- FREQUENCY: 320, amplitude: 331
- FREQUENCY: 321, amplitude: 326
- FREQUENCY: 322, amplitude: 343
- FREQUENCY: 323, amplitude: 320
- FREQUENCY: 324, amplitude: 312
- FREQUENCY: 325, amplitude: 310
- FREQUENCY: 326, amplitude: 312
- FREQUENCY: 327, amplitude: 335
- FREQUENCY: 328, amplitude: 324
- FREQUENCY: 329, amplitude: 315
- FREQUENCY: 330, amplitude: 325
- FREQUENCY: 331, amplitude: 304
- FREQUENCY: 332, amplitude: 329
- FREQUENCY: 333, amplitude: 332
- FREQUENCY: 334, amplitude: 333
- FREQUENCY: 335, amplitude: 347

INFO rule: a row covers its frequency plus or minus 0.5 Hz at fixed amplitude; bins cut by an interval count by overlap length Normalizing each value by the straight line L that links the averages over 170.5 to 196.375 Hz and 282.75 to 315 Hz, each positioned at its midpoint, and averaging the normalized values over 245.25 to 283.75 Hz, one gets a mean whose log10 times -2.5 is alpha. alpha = 0.28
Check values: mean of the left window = 209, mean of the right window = 321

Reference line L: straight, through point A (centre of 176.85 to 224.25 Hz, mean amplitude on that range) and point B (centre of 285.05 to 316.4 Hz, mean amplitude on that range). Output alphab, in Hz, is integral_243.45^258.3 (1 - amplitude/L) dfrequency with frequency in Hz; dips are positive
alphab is 5.3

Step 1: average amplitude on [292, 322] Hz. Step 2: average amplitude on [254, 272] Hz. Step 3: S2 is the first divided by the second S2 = 1.6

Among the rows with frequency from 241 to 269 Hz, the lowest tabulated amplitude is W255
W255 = 140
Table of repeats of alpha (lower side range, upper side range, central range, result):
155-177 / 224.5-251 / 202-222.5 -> -0.16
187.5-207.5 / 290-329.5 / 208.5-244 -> 0.49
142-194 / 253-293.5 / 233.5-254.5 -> 0.49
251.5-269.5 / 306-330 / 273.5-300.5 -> -0.21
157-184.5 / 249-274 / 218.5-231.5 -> 0.41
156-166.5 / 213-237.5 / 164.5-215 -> -0.20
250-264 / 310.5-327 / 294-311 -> -0.14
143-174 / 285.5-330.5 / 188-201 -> 0.08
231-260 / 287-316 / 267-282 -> -0.17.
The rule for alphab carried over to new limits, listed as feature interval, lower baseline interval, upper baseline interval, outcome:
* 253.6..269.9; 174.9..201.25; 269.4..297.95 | 5.0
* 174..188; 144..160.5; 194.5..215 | -0.8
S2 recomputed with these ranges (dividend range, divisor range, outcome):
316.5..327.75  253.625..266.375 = 1.81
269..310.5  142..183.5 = 1.55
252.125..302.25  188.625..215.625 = 1.28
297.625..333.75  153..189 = 1.60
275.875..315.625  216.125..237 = 2.31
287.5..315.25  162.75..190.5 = 1.57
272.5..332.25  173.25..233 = 1.68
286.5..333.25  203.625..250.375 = 2.04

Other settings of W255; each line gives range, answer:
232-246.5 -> 111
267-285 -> 234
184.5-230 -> 118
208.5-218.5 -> 168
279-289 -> 285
